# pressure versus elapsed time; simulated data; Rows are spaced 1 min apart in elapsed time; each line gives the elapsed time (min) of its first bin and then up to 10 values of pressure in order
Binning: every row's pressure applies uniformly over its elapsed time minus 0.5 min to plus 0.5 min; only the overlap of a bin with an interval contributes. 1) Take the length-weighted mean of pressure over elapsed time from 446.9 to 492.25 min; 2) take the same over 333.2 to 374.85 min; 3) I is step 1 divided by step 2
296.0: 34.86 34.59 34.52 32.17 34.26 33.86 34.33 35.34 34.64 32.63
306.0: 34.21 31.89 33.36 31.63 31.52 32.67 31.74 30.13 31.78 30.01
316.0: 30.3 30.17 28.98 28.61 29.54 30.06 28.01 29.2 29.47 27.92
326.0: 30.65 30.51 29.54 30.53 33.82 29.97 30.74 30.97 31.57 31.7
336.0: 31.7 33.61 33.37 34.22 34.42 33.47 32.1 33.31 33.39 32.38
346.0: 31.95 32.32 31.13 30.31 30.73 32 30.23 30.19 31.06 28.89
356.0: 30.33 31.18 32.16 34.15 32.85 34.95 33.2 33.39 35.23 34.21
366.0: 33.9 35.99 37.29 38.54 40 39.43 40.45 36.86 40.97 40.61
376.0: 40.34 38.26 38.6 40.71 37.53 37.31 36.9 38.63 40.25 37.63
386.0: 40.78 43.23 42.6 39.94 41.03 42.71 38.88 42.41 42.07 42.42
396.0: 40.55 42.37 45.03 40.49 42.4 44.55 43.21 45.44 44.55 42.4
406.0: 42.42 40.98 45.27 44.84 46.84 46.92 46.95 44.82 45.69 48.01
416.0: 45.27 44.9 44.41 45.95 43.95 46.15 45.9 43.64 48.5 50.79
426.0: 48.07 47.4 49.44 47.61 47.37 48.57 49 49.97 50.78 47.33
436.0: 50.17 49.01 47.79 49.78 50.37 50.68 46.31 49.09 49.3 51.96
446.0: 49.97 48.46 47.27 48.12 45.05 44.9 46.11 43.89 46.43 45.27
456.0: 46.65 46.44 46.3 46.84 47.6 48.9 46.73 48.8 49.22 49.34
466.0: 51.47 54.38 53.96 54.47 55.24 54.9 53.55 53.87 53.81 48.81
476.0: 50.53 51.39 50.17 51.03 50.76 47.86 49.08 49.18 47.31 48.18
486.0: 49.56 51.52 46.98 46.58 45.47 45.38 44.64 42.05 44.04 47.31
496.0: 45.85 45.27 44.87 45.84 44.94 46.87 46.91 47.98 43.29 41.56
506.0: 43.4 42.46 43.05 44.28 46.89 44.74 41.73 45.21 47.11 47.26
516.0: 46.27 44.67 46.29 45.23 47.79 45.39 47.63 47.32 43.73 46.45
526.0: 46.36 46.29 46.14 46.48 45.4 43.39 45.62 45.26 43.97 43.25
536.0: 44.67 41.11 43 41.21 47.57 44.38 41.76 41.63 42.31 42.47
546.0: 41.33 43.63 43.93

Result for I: 1.45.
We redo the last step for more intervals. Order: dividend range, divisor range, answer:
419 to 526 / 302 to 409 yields 1.35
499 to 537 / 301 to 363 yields 1.43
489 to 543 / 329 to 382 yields 1.32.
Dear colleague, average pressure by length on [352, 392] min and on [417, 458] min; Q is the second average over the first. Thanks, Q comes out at 1.29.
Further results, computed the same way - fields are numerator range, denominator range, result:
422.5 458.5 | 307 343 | 1.54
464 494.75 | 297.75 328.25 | 1.59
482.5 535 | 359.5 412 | 1.14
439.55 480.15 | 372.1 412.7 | 1.19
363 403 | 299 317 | 1.22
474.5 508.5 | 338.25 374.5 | 1.38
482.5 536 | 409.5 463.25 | 0.96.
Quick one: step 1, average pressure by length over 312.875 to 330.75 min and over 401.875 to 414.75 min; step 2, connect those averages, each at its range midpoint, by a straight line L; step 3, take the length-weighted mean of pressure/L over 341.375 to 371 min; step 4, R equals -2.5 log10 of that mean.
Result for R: 0.086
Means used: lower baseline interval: 30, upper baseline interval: 44.7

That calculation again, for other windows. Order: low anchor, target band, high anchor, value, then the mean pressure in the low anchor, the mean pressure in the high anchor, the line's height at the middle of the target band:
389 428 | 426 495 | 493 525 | -0.09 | 44.4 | 45.3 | 44.9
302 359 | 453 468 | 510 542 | -0.19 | 31.4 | 45.2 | 40.6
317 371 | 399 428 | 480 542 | -0.20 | 32.1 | 45.6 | 37.7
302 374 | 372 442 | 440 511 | -0.10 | 32.4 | 47.9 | 40.2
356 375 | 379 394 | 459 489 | -0.04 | 35.8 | 50.5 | 38.6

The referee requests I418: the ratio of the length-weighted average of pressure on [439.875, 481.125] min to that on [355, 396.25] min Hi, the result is 1.30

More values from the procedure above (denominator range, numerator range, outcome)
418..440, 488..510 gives 0.94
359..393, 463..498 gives 1.29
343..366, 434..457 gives 1.49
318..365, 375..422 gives 1.35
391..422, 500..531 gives 1.03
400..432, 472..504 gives 1.04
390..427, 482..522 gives 1.03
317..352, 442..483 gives 1.58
